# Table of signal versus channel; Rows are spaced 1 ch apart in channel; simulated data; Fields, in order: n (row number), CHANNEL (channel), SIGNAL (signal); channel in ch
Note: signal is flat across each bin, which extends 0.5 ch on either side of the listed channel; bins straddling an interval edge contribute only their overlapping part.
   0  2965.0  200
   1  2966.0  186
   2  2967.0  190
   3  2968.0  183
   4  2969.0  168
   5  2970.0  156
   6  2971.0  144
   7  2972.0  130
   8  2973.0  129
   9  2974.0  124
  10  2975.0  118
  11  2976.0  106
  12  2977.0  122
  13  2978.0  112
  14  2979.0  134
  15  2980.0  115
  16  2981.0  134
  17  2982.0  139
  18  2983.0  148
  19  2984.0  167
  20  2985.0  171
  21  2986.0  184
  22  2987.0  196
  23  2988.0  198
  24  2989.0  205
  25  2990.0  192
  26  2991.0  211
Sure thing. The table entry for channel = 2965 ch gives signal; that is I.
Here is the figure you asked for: 200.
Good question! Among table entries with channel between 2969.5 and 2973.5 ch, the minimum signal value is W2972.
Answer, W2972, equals 129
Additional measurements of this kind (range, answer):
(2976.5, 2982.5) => 112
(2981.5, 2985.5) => 139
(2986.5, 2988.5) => 196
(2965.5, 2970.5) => 156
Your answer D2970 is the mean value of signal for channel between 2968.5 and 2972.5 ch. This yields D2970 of 150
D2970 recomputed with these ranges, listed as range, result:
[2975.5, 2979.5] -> 118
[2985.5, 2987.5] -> 190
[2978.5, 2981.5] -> 128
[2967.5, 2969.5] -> 176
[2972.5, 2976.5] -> 119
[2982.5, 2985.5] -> 162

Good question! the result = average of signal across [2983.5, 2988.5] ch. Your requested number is 183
